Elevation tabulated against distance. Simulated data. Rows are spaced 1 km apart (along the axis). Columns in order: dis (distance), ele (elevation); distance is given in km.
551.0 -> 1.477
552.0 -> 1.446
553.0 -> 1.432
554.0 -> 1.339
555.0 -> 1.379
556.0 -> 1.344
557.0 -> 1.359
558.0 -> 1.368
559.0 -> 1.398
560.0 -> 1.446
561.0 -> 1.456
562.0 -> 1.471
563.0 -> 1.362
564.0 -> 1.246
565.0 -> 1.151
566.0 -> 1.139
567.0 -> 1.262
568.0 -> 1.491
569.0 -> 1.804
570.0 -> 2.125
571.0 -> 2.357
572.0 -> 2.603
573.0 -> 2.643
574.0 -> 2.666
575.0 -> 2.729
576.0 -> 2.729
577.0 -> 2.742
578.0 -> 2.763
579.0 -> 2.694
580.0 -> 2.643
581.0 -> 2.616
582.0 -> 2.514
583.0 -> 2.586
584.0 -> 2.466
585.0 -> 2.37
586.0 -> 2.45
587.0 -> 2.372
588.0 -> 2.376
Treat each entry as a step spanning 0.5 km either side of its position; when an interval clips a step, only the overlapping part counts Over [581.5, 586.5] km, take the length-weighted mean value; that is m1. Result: 2.48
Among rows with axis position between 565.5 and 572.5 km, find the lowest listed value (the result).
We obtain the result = 1.139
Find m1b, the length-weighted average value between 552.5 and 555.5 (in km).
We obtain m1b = 1.38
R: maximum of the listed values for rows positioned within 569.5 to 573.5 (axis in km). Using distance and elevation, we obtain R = 2.643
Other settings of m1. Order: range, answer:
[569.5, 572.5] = 2.36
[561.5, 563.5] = 1.42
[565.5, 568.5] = 1.3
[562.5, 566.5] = 1.22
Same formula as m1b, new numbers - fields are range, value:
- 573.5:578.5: 2.73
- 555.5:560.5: 1.38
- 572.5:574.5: 2.65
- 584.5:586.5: 2.41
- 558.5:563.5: 1.43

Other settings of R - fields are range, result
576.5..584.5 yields 2.763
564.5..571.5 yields 2.357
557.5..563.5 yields 1.471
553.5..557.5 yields 1.379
